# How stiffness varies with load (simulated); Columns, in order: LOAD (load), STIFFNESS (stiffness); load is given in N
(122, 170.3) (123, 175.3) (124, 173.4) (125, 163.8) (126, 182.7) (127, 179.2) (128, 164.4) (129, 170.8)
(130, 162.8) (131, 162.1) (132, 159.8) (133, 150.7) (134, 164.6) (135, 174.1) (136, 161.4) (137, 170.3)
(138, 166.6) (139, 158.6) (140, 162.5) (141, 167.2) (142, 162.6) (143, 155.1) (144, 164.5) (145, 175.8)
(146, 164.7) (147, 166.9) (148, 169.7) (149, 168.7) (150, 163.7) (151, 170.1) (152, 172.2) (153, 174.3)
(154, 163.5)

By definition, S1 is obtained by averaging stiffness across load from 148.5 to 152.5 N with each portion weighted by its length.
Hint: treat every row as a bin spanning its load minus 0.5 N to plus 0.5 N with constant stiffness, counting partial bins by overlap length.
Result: 169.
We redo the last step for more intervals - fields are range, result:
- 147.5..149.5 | 169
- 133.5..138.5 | 167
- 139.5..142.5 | 164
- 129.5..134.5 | 160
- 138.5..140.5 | 161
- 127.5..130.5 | 166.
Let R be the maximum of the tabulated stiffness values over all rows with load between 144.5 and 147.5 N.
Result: 175.8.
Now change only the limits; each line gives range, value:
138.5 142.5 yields 167.2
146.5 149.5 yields 169.7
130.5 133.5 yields 162.1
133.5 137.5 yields 174.1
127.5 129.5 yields 170.8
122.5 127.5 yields 182.7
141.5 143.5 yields 162.6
